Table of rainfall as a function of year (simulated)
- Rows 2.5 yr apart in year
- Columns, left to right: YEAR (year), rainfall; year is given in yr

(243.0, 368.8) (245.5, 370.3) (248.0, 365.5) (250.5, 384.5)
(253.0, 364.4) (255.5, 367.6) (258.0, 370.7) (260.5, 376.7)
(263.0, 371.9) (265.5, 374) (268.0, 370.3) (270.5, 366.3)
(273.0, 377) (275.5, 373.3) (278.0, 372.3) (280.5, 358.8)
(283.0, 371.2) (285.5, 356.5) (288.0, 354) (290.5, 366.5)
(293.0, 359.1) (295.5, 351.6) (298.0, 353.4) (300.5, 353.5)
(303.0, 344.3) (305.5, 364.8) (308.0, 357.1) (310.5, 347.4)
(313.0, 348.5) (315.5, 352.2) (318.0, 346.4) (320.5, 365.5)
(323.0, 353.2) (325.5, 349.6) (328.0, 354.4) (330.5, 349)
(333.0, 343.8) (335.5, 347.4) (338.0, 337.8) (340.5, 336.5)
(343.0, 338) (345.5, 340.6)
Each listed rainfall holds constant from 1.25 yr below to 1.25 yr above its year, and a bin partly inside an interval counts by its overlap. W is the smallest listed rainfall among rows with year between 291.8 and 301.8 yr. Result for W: 351.6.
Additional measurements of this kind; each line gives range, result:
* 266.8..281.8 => 358.8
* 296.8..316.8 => 344.3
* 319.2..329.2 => 349.6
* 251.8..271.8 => 364.4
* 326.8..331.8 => 349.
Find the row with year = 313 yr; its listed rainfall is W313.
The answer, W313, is 348.5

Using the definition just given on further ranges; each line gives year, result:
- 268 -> 370.3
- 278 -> 372.3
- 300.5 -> 353.5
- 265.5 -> 374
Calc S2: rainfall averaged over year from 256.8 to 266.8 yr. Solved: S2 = 373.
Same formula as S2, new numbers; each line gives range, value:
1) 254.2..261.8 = 372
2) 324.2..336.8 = 349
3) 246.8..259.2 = 371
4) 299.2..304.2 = 349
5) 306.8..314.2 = 351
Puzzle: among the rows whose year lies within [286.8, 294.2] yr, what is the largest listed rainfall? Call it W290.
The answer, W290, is 366.5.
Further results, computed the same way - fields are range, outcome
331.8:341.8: 347.4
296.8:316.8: 364.8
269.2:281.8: 377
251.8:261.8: 376.7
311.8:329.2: 365.5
